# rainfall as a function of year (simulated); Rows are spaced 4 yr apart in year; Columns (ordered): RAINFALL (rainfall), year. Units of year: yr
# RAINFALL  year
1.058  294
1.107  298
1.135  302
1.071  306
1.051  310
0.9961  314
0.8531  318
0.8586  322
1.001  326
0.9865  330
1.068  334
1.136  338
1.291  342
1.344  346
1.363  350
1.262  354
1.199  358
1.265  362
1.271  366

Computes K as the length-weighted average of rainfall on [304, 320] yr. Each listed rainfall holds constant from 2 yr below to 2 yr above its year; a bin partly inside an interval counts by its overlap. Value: 0.993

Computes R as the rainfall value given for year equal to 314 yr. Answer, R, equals 0.9961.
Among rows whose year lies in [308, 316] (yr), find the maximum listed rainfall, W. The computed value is 1.051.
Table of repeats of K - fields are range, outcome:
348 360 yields 1.27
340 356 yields 1.31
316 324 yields 0.856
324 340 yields 1.05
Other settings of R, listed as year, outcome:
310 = 1.051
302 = 1.135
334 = 1.068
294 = 1.058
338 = 1.136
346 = 1.344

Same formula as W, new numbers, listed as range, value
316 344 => 1.291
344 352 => 1.363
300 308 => 1.135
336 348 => 1.344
